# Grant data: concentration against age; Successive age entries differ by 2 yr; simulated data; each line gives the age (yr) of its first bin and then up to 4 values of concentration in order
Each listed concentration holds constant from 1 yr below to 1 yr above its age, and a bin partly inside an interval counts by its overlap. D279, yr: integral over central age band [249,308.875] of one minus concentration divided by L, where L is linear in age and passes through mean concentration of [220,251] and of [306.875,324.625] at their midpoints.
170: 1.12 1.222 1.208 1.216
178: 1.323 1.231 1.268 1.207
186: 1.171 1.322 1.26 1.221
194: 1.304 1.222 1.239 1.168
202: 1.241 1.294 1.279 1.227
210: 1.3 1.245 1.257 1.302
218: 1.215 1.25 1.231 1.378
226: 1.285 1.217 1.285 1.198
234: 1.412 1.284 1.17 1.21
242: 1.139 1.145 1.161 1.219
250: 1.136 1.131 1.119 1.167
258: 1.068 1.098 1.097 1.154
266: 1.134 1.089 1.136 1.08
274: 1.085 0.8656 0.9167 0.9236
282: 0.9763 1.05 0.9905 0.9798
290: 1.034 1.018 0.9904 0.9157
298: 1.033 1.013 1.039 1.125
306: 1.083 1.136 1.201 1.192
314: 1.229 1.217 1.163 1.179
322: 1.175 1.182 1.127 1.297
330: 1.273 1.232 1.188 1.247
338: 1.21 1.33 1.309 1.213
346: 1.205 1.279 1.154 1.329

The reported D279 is 7.7 yr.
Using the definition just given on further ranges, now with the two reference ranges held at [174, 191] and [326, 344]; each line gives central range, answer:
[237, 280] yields 4.92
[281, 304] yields 4.43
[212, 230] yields -0.27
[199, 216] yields -0.09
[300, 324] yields 1.86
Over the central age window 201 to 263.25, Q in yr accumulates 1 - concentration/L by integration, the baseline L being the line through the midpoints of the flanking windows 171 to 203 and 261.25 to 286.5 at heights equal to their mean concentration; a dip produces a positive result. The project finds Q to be -4.52 yr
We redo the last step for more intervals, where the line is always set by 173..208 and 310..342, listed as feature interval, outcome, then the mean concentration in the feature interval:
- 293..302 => 1.7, 0.994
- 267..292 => 4.4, 1.01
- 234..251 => 0.5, 1.2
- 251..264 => 1.2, 1.12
